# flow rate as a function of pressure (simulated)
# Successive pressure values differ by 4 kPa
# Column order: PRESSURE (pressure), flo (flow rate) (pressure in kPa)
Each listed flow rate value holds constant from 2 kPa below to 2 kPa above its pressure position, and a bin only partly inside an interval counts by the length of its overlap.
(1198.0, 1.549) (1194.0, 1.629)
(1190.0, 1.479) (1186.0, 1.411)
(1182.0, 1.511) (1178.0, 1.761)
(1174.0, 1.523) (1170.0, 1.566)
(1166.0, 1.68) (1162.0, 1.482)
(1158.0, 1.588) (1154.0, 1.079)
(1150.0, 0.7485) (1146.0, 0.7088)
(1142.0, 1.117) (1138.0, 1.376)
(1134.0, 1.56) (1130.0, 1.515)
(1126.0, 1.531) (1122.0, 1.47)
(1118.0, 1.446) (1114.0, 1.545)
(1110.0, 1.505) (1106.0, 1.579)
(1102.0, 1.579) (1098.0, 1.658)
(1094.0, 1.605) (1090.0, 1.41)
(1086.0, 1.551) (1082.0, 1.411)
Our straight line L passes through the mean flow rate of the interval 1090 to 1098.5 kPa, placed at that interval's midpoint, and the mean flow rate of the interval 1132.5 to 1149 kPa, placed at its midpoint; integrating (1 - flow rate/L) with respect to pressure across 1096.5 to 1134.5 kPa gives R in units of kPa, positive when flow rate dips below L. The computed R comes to -4.4 kPa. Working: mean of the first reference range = 1.57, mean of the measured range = 1.54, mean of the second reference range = 1.15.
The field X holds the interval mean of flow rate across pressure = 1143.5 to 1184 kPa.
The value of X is 1.36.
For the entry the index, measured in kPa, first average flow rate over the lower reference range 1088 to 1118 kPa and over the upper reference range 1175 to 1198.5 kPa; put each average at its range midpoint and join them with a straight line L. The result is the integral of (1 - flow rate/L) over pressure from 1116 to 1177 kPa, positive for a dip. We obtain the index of 7.30 kPa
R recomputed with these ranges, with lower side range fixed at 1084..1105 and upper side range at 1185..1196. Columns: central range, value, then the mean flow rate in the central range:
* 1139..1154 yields 6.0 kPa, 0.922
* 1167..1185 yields -0.7 kPa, 1.59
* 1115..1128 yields 0.5 kPa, 1.49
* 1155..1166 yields 0.1 kPa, 1.52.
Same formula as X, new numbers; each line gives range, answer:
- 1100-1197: 1.43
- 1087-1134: 1.53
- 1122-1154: 1.23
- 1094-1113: 1.58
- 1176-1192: 1.54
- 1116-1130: 1.49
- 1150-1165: 1.32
